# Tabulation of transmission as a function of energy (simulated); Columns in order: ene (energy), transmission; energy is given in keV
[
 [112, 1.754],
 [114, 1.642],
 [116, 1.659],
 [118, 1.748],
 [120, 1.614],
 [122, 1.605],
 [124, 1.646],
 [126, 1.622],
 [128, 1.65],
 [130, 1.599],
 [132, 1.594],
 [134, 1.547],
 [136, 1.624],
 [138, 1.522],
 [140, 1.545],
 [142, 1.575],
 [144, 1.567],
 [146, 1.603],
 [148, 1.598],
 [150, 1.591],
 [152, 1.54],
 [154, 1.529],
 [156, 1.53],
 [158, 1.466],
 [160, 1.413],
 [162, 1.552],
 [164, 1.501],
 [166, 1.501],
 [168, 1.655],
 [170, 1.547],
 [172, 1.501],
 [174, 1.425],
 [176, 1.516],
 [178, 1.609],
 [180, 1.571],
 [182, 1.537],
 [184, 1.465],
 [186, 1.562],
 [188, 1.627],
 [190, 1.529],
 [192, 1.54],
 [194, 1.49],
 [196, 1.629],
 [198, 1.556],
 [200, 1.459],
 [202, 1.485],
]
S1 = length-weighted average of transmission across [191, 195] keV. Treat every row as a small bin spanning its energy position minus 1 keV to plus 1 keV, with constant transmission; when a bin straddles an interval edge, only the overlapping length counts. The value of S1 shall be 1.52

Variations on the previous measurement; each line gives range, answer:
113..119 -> 1.68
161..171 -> 1.55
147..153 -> 1.58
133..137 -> 1.59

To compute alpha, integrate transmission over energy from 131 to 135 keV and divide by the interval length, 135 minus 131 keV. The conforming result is 1.57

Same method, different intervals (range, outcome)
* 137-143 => 1.55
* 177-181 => 1.59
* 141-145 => 1.57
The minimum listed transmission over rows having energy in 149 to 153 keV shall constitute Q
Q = 1.54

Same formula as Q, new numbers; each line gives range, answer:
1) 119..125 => 1.605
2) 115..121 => 1.614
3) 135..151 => 1.522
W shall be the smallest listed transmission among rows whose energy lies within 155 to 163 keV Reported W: 1.413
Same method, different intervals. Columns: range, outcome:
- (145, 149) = 1.598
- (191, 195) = 1.49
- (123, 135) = 1.547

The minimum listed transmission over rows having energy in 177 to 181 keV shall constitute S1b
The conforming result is 1.571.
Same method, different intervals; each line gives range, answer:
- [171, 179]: 1.425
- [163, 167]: 1.501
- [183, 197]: 1.465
